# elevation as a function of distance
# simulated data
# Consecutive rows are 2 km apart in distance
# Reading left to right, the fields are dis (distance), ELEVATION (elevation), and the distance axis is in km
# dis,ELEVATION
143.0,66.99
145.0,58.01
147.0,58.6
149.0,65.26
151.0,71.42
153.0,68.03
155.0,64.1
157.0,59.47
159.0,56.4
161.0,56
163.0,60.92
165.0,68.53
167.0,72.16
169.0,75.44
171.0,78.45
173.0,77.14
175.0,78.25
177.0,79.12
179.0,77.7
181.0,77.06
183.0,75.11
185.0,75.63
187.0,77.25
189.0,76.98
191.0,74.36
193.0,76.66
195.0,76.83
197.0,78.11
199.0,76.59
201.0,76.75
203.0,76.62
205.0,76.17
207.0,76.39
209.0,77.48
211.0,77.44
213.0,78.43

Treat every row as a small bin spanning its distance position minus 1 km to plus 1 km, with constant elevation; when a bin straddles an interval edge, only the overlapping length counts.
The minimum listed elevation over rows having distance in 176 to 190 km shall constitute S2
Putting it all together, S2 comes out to 75.11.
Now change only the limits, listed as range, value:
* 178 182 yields 77.06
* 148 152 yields 65.26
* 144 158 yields 58.01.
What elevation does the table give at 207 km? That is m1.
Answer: 76.39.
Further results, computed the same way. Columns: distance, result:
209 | 77.48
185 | 75.63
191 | 74.36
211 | 77.44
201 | 76.75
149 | 65.26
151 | 71.42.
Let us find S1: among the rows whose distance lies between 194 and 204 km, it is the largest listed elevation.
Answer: 78.11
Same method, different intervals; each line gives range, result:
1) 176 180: 79.12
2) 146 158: 71.42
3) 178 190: 77.7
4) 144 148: 58.6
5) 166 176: 78.45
